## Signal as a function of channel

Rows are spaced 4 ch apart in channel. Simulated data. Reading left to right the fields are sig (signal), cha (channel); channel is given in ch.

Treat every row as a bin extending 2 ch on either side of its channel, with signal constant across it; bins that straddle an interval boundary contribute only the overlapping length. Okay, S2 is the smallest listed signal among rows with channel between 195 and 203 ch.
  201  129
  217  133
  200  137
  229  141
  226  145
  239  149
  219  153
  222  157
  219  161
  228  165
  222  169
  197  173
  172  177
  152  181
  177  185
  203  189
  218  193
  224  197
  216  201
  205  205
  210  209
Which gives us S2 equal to 216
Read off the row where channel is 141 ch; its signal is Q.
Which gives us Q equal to 229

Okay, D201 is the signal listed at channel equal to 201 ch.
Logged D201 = 216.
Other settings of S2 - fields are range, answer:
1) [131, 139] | 200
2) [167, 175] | 197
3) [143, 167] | 219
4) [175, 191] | 152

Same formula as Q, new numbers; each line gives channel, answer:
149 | 239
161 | 219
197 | 224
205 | 205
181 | 152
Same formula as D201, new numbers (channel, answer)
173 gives 197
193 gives 218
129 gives 201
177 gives 172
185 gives 177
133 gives 217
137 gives 200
